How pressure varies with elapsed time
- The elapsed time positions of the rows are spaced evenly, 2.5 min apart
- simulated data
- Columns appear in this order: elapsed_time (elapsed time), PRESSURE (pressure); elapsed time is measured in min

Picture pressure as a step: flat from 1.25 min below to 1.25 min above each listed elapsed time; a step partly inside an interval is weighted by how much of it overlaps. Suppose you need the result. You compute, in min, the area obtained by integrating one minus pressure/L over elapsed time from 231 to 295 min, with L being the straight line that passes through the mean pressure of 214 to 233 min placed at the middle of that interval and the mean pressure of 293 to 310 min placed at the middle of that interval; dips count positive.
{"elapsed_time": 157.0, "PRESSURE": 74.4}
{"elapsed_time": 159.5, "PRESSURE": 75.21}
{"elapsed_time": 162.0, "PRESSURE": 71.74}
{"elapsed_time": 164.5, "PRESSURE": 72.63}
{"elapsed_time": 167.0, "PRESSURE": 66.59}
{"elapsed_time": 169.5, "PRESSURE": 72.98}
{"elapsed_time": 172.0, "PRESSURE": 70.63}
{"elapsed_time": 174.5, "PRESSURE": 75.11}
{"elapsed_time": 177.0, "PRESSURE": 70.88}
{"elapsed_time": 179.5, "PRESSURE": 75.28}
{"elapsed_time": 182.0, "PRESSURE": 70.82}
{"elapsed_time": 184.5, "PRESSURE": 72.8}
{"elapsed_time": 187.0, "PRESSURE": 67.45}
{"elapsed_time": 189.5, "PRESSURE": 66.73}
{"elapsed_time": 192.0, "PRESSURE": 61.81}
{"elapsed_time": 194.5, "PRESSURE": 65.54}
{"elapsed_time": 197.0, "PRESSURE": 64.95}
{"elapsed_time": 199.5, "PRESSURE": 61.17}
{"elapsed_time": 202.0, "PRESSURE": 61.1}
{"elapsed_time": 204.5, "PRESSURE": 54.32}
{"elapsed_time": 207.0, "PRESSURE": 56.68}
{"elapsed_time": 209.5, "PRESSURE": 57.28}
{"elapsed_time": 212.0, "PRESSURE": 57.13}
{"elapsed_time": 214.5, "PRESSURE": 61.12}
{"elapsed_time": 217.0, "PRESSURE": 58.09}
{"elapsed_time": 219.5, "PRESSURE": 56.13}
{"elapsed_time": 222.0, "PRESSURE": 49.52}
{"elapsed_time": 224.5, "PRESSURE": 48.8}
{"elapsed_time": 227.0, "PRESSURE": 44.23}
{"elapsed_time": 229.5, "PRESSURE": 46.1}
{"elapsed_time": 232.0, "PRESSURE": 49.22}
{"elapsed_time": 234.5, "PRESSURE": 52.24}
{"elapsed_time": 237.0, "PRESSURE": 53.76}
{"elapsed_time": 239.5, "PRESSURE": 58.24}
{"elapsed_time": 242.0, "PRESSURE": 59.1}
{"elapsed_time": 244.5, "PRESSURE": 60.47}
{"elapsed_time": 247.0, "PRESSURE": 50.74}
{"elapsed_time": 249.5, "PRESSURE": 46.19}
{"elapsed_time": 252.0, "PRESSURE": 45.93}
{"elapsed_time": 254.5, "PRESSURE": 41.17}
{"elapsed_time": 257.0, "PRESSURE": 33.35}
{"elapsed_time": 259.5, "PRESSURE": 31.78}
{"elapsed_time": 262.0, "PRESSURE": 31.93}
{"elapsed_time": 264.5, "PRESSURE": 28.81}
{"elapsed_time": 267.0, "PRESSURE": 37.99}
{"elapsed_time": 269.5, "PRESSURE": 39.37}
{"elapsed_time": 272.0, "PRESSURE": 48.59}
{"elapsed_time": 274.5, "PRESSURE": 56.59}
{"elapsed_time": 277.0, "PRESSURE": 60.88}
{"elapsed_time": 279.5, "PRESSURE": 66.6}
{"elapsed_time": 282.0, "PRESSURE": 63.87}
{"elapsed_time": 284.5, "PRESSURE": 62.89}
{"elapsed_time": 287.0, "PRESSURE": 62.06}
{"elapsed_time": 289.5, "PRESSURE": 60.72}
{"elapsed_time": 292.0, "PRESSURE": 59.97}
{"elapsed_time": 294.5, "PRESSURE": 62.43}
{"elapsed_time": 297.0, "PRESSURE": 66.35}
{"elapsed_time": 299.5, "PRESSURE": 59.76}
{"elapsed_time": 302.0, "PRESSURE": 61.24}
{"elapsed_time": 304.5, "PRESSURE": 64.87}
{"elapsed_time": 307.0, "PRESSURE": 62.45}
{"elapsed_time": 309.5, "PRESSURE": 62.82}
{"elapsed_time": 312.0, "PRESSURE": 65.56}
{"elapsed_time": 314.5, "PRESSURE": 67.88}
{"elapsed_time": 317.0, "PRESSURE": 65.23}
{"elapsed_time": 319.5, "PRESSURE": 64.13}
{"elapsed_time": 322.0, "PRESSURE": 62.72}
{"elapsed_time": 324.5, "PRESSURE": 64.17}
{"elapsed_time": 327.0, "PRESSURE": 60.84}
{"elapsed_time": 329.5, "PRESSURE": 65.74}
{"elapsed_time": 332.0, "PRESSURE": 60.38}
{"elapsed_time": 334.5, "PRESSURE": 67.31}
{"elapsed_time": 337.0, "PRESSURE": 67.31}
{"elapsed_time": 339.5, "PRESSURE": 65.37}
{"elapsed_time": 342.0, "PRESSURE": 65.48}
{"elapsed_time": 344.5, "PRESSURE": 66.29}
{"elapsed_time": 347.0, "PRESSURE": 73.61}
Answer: 7.1 min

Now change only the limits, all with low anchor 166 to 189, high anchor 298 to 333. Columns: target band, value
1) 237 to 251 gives 2.66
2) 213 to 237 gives 5.85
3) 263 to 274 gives 4.38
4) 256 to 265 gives 4.72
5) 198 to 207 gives 1.44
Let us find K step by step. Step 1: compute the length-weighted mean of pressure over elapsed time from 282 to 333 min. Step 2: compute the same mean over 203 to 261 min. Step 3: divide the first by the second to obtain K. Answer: 1.24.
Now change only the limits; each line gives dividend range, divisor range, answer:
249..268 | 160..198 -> 0.53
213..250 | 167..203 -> 0.78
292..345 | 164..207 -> 0.95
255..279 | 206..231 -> 0.78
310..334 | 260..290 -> 1.26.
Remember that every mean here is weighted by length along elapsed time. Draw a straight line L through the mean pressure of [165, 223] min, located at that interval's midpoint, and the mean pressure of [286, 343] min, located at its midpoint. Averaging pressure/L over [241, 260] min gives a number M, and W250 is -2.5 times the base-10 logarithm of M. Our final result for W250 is 0.35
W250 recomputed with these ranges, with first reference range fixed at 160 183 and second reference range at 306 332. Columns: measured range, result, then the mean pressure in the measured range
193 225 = 0.20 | 58.1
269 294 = 0.12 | 58.8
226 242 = 0.31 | 51.4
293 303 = 0.05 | 62.4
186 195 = 0.09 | 65.3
